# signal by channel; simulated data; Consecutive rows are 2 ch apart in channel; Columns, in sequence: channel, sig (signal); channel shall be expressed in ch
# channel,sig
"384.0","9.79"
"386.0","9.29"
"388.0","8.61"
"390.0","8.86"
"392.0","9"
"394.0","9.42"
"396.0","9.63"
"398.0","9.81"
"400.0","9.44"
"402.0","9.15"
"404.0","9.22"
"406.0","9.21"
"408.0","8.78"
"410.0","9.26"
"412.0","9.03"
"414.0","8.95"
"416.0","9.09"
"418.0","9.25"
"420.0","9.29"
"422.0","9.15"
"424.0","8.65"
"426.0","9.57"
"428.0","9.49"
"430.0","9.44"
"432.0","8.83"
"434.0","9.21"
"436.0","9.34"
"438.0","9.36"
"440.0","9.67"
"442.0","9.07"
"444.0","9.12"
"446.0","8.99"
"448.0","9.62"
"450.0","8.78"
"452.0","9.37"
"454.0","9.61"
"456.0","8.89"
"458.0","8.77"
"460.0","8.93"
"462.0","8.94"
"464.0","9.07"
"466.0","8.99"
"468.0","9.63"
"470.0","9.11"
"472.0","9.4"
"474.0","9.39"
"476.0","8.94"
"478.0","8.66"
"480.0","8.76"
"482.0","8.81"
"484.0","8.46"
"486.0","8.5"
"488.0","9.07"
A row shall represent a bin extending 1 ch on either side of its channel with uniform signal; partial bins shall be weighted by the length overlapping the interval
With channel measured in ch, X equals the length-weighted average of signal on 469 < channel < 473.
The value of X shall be 9.25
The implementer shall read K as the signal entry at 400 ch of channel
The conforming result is 9.44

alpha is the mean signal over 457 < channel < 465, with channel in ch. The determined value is 8.93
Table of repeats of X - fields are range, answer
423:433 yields 9.2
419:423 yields 9.22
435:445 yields 9.31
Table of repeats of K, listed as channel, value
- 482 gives 8.81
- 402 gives 9.15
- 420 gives 9.29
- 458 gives 8.77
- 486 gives 8.5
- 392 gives 9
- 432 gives 8.83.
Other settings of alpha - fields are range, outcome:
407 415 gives 9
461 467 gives 9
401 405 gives 9.19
